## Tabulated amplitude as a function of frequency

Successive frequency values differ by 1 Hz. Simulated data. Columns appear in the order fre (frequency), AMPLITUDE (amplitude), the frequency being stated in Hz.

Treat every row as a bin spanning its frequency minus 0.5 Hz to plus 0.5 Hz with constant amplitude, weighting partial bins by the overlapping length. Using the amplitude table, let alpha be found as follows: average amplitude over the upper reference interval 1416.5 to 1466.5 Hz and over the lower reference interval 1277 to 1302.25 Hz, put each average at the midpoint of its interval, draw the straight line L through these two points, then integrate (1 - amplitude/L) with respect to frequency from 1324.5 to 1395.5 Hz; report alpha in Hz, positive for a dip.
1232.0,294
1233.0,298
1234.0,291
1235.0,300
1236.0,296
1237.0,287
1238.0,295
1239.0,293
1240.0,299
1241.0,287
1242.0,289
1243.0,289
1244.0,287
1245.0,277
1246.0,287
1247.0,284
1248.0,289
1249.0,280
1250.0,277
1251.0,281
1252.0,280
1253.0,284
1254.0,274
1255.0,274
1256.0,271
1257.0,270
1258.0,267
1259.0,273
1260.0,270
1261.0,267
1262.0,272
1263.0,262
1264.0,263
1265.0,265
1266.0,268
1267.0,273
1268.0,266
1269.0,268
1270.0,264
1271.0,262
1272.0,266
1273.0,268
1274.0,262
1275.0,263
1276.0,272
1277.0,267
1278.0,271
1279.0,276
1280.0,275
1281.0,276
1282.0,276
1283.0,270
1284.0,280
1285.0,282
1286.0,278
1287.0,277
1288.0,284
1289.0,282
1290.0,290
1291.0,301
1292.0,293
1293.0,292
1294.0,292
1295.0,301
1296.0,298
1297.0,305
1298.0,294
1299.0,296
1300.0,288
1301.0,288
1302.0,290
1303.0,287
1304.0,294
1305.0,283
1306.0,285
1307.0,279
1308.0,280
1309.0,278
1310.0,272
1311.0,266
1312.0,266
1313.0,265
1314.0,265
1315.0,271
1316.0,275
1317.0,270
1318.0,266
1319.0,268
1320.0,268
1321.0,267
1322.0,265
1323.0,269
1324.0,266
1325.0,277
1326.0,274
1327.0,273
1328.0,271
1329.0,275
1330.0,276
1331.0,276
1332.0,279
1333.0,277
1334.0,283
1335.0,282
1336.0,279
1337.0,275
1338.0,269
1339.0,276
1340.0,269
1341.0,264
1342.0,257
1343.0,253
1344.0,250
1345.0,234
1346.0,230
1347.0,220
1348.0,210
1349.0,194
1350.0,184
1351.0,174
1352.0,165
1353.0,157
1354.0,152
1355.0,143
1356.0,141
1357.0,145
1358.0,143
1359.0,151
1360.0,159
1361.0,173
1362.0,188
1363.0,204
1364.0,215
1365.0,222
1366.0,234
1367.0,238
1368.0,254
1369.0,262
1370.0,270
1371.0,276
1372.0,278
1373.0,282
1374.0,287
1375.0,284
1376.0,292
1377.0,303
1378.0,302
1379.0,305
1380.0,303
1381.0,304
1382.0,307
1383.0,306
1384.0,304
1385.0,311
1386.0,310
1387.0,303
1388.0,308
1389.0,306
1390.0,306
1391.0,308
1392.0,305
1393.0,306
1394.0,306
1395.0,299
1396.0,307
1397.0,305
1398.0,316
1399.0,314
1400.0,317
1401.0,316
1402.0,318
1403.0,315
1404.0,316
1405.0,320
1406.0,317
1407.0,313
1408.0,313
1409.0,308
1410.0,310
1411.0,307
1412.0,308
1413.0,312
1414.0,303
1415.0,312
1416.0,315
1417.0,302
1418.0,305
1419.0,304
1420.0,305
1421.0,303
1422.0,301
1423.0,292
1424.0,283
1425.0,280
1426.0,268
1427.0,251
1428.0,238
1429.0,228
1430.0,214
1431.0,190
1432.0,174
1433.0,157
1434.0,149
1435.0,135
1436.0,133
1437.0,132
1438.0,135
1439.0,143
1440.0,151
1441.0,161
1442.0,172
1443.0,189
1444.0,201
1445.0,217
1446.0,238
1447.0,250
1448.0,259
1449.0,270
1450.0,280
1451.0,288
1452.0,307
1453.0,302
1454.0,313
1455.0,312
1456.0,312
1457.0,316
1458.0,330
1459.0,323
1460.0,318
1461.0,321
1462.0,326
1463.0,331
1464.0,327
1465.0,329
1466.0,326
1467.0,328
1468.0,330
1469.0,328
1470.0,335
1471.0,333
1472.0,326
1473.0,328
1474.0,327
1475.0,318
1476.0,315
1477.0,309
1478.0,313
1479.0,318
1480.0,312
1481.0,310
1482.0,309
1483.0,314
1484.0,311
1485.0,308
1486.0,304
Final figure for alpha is 4.5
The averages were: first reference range 286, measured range 253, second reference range 254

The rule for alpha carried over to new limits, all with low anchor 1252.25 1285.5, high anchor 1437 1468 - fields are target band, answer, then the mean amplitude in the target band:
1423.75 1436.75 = 3.1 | 205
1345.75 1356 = 3.4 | 180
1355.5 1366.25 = 3.6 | 178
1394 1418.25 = -3.8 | 311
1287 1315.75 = -1.6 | 285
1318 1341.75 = -0.3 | 273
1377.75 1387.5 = -1.3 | 306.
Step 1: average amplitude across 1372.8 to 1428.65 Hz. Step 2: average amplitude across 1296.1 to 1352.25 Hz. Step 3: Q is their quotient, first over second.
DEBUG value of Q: 1.1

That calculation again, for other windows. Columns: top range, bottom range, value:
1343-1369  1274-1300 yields 0.68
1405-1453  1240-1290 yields 0.90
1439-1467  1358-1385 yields 1.07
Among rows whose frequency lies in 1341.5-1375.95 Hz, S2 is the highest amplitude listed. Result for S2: 287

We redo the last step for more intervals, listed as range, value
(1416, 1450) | 315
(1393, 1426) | 320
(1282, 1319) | 305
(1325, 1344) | 283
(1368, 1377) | 303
